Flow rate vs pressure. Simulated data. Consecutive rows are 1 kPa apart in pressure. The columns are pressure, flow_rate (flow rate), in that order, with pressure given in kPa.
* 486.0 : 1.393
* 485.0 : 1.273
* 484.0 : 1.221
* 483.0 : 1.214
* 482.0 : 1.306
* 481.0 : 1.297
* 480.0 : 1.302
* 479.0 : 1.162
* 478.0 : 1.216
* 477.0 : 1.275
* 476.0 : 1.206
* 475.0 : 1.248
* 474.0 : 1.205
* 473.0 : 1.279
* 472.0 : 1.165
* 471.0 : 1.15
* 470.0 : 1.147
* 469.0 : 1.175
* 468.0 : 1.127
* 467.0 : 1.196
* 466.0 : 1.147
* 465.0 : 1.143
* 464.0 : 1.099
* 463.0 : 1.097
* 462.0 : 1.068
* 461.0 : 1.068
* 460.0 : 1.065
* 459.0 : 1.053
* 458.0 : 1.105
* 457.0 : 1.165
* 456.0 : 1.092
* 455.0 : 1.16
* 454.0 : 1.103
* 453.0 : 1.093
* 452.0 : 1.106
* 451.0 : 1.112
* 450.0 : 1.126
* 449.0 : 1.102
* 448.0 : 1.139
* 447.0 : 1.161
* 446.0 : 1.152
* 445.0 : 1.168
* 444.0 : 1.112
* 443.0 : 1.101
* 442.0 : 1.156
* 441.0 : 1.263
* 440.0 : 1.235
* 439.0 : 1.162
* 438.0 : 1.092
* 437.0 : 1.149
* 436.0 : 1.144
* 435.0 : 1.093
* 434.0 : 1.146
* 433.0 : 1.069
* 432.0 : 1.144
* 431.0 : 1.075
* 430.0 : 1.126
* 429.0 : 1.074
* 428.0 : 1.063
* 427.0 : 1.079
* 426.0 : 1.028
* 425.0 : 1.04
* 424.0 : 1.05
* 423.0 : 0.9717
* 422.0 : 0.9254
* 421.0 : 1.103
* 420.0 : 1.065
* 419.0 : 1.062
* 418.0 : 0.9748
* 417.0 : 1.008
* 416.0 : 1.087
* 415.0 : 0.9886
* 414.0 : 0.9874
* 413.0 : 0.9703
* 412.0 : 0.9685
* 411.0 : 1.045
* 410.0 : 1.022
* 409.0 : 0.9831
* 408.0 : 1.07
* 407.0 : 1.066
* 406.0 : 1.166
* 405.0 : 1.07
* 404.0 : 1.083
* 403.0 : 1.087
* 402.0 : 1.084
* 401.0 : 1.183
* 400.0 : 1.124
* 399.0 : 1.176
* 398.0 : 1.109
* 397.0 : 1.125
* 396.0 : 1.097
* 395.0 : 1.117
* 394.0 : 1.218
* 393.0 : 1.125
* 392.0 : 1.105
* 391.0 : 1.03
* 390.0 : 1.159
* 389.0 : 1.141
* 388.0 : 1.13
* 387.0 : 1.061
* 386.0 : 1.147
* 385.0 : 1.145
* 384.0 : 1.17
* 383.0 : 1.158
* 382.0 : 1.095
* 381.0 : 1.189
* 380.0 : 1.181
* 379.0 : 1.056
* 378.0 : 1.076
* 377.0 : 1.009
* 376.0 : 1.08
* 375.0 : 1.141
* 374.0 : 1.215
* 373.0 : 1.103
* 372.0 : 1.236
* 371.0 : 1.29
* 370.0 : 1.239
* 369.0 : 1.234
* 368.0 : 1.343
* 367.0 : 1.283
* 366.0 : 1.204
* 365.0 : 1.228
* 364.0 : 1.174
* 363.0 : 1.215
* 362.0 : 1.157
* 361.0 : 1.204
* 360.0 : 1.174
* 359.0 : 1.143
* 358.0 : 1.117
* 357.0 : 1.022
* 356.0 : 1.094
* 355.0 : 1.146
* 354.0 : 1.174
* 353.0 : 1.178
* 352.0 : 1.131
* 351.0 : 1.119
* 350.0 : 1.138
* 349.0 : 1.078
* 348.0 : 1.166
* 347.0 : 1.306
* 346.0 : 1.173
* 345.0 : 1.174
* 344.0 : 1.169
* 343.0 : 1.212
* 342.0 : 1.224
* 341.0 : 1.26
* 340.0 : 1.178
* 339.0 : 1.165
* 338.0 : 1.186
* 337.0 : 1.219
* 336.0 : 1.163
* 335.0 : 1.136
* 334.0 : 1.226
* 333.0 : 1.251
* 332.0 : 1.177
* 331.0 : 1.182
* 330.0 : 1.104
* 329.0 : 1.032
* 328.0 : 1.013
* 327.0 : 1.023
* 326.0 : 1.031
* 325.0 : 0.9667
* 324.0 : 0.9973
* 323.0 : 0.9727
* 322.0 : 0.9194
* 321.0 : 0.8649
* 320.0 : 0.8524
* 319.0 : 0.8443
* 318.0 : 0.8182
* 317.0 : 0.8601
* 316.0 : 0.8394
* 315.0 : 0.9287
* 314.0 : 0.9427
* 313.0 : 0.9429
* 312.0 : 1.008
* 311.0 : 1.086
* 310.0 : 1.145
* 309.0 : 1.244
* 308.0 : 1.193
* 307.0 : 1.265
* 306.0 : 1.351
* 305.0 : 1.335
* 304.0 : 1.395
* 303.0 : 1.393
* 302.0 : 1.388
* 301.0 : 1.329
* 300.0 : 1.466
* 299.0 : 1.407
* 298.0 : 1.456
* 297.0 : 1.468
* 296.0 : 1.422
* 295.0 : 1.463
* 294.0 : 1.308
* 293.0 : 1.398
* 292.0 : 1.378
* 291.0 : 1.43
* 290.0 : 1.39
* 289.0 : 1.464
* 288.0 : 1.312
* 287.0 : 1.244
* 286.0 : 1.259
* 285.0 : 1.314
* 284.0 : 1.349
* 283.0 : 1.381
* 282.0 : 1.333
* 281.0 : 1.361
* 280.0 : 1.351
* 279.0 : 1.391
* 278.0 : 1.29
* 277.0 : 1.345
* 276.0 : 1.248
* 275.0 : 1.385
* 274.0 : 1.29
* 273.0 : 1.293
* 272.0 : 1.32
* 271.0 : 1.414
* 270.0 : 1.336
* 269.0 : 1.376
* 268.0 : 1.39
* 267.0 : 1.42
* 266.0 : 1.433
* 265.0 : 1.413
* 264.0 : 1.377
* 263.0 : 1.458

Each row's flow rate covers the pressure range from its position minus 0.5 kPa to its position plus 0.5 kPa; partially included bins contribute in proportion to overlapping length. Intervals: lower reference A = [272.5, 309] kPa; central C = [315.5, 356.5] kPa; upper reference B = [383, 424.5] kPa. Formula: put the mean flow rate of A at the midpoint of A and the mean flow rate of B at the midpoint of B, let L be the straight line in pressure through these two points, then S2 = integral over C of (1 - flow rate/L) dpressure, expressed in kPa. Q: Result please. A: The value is 4.9 kPa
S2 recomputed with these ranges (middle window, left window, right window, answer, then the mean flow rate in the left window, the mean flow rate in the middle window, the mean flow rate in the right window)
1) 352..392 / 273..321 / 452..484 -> 1.9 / 1.25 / 1.16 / 1.17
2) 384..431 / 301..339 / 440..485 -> 2.5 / 1.09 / 1.08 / 1.16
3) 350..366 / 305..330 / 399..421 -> -1.9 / 1.01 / 1.15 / 1.06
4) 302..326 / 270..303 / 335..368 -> 4.3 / 1.36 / 1.06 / 1.18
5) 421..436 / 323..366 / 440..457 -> 1.0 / 1.15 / 1.07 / 1.14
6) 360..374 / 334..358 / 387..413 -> -1.0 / 1.17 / 1.22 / 1.1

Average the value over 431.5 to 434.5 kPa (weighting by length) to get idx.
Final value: 1.12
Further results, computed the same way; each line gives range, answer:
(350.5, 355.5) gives 1.15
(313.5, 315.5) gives 0.936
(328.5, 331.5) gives 1.11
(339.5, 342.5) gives 1.22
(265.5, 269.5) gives 1.4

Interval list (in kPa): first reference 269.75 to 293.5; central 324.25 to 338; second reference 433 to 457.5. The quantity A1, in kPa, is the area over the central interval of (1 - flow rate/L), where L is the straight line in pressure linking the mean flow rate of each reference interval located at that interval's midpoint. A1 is 1.8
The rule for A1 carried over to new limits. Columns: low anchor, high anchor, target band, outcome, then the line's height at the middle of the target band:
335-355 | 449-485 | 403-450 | 3.5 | 1.17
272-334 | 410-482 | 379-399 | 0.4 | 1.15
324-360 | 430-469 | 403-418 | 1.3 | 1.13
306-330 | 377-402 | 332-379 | -4.8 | 1.07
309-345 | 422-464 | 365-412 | -2.1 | 1.09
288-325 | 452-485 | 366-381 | 0.0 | 1.18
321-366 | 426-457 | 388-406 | 0.2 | 1.13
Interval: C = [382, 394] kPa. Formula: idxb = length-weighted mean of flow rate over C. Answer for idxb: 1.13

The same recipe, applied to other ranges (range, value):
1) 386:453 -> 1.09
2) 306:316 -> 1.09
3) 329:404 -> 1.16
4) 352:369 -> 1.18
